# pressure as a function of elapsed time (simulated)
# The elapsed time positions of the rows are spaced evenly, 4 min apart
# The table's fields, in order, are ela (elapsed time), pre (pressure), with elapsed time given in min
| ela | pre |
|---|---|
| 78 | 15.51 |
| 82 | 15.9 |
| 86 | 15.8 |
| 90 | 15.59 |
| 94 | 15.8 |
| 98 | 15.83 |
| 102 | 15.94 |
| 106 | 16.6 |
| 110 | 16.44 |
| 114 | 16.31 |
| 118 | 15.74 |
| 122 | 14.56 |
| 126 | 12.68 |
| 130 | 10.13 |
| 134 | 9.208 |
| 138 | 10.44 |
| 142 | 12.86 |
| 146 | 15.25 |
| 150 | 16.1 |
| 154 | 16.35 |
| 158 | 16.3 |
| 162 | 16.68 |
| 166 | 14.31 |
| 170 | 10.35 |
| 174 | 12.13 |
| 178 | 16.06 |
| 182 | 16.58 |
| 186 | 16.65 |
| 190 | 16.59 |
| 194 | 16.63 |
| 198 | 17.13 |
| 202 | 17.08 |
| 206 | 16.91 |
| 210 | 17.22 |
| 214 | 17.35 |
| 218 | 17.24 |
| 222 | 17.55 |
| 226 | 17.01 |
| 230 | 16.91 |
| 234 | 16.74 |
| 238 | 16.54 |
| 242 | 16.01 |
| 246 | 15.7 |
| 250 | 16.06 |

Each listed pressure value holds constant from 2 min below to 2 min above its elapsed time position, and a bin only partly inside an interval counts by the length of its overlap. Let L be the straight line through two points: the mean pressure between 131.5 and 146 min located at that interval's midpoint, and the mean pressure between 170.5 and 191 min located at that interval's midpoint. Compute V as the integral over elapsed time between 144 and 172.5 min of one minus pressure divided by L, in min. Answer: -4.2 min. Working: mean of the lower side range 11.4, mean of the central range 15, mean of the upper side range 15.2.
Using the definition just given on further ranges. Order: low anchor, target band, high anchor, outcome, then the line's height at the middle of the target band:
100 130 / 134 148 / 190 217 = 3.00 min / 15.7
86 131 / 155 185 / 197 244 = 2.62 min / 16.2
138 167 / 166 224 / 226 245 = -0.64 min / 15.8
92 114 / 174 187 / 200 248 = 0.66 min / 16.6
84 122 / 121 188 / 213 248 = 9.75 min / 16.3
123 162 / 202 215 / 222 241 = -0.95 min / 16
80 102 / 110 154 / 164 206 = 5.71 min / 15.6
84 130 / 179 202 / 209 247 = -0.48 min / 16.4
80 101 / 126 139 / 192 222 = 4.76 min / 16.3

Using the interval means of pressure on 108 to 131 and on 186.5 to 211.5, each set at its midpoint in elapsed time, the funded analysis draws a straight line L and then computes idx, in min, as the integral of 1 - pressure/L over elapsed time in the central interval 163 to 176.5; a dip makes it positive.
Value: 2.8 min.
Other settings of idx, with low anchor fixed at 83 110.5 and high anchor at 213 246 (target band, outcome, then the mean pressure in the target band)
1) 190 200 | -0.1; 16.8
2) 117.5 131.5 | 2.6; 13.1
